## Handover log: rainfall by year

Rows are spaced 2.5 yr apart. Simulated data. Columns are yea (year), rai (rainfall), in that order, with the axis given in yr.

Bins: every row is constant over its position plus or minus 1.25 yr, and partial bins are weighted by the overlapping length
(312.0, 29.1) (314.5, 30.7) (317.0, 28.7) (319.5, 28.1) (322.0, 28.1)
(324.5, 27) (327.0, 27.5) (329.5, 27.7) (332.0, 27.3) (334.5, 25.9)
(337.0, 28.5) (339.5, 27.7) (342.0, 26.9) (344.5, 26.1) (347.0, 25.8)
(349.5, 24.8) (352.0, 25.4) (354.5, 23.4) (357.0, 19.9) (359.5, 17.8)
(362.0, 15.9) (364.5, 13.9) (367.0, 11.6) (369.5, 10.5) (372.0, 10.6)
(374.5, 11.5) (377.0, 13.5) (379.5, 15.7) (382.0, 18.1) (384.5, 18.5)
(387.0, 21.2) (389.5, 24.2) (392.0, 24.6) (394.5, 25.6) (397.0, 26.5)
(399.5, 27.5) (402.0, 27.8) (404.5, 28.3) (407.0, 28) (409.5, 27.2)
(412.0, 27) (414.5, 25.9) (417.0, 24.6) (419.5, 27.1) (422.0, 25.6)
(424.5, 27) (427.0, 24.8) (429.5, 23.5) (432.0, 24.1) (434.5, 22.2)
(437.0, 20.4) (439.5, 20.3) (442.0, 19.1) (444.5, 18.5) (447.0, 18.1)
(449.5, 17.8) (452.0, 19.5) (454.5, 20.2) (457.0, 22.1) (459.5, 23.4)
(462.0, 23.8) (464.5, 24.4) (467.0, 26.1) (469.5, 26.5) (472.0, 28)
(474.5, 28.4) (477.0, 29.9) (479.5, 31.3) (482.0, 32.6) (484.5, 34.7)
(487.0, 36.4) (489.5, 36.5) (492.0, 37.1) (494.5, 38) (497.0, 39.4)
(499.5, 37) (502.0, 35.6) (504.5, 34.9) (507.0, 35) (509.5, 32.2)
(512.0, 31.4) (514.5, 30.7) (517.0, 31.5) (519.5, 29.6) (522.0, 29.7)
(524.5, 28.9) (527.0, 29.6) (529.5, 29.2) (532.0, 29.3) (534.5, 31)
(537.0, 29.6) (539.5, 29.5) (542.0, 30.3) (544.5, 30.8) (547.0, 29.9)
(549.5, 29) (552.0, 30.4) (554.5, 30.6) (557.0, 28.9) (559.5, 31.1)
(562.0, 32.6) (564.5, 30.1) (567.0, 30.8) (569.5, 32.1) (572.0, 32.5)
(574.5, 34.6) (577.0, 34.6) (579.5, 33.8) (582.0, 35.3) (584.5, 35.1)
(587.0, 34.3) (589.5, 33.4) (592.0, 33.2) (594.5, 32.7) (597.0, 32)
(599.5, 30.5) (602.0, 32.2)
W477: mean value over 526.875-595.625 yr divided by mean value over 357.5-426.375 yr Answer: 1.48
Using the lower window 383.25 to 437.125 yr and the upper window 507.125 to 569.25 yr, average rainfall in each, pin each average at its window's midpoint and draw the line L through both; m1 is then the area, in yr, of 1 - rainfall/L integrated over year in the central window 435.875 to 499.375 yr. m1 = 1.4 yr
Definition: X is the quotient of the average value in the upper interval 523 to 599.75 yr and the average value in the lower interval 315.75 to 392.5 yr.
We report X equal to 1.44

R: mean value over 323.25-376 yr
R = 21.7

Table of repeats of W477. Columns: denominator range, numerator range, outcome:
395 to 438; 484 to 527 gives 1.32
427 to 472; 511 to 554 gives 1.36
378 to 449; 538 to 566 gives 1.29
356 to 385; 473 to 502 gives 2.36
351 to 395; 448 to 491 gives 1.53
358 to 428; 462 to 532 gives 1.49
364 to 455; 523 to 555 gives 1.39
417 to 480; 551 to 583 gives 1.36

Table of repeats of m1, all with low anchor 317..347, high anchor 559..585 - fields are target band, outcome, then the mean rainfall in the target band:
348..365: 4.5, 20.5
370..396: 9.4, 18.2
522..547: 1.8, 29.8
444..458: 5.0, 19.4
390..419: 2.4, 26.6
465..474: 1.1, 26.8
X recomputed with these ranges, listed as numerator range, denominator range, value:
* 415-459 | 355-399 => 1.24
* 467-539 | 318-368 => 1.34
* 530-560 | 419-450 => 1.35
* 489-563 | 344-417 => 1.50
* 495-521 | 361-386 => 2.41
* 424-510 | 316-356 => 1.03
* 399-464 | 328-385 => 1.16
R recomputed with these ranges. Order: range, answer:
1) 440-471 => 21.6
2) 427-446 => 21.4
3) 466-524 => 32.7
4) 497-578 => 31.5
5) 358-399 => 17.7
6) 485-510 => 36.3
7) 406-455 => 23.1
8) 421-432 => 25.1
